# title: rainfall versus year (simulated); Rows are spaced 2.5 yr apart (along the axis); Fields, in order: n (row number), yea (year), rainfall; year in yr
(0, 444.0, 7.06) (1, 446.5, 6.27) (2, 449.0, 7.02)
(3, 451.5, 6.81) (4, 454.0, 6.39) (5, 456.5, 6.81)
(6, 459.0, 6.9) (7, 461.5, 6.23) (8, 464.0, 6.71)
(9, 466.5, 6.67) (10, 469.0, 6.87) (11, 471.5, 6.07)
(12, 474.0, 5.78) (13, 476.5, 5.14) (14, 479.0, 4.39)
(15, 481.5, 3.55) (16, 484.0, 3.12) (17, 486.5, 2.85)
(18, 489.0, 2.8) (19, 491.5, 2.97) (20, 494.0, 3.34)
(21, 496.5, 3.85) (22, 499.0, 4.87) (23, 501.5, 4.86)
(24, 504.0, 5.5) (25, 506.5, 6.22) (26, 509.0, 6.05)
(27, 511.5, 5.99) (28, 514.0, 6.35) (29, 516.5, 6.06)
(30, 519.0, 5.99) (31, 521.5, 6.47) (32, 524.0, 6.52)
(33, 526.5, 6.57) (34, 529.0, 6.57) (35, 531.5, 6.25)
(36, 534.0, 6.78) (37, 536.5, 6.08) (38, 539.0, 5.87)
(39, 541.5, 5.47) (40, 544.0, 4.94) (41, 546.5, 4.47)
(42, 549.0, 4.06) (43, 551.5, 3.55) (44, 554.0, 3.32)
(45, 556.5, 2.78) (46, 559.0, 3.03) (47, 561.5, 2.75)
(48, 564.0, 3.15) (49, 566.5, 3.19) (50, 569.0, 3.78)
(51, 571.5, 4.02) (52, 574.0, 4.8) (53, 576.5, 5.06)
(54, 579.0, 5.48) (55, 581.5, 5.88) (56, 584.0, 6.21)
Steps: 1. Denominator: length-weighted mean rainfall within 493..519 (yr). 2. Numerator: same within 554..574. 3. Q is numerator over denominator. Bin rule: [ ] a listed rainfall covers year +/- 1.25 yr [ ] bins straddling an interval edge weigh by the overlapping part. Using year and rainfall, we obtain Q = 0.6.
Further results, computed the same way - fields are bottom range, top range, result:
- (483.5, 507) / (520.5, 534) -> 1.63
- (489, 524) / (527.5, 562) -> 0.91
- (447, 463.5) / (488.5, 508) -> 0.66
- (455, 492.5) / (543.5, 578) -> 0.73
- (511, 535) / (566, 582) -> 0.72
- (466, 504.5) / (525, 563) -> 1.08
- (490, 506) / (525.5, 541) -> 1.47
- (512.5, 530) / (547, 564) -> 0.52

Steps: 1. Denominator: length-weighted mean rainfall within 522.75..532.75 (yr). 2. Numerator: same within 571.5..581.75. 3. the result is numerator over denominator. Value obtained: 0.8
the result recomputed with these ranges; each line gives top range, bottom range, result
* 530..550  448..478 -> 0.86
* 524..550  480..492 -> 1.86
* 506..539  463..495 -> 1.36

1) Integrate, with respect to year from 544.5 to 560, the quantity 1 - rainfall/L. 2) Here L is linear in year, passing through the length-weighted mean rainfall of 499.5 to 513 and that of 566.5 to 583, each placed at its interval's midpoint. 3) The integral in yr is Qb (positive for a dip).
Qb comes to 4.43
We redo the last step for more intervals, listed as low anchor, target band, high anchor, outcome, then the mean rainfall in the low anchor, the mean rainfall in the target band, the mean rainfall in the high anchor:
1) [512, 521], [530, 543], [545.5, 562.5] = -3.8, 6.15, 6.08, 3.42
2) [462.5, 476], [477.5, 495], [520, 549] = 8.2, 6.35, 3.31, 5.92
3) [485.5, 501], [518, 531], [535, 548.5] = -4.8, 3.52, 6.42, 5.32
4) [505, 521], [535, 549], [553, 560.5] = -4.1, 6.12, 5.27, 3.02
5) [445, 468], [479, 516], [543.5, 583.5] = 7.2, 6.65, 4.48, 4.04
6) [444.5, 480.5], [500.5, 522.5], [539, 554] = -3.0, 6.29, 5.95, 4.51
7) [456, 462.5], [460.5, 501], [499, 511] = 9.9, 6.64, 4.69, 5.6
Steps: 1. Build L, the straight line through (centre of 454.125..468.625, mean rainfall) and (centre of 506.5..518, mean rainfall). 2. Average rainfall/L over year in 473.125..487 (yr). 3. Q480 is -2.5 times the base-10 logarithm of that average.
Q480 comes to 0.48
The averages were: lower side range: 6.66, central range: 4.16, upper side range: 6.12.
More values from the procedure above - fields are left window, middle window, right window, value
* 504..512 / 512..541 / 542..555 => -0.22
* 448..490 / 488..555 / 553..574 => -0.23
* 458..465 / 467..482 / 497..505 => 0.12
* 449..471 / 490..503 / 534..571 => 0.38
